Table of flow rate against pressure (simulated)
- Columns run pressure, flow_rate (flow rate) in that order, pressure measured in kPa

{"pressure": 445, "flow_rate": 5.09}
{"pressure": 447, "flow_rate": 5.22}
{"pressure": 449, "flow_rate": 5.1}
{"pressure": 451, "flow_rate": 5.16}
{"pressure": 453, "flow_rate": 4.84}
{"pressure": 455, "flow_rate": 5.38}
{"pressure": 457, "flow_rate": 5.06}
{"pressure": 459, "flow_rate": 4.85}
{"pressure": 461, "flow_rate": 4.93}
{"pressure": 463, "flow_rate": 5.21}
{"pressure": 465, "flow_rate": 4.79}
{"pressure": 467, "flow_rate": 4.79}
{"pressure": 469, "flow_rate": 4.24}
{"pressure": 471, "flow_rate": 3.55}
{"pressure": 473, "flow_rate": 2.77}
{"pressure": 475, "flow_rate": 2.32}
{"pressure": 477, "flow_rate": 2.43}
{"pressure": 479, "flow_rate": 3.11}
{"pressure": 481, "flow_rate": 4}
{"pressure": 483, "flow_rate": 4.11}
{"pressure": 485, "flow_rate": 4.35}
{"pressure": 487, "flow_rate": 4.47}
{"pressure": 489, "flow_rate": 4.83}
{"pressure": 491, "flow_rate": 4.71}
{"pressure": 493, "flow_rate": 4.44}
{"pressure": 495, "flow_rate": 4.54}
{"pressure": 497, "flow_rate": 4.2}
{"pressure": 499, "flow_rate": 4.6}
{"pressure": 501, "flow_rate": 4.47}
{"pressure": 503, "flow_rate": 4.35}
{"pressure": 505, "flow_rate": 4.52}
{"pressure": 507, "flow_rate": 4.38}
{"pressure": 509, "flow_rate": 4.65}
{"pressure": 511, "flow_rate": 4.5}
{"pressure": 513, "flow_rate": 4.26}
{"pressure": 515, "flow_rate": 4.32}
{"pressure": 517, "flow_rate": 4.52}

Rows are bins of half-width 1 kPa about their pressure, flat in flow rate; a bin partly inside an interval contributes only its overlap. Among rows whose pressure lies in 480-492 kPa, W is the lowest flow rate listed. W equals 4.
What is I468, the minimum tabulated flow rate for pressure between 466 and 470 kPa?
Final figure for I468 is 4.24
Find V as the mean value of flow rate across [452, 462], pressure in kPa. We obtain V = 5.01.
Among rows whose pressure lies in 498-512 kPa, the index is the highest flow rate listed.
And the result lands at 4.65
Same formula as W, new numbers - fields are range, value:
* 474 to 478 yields 2.32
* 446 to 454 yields 4.84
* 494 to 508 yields 4.2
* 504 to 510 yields 4.38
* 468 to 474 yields 2.77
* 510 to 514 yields 4.26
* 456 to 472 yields 3.55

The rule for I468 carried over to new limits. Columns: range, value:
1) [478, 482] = 3.11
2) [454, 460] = 4.85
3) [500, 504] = 4.35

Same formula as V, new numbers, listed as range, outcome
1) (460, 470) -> 4.79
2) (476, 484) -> 3.41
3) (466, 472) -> 4.19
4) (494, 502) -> 4.45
